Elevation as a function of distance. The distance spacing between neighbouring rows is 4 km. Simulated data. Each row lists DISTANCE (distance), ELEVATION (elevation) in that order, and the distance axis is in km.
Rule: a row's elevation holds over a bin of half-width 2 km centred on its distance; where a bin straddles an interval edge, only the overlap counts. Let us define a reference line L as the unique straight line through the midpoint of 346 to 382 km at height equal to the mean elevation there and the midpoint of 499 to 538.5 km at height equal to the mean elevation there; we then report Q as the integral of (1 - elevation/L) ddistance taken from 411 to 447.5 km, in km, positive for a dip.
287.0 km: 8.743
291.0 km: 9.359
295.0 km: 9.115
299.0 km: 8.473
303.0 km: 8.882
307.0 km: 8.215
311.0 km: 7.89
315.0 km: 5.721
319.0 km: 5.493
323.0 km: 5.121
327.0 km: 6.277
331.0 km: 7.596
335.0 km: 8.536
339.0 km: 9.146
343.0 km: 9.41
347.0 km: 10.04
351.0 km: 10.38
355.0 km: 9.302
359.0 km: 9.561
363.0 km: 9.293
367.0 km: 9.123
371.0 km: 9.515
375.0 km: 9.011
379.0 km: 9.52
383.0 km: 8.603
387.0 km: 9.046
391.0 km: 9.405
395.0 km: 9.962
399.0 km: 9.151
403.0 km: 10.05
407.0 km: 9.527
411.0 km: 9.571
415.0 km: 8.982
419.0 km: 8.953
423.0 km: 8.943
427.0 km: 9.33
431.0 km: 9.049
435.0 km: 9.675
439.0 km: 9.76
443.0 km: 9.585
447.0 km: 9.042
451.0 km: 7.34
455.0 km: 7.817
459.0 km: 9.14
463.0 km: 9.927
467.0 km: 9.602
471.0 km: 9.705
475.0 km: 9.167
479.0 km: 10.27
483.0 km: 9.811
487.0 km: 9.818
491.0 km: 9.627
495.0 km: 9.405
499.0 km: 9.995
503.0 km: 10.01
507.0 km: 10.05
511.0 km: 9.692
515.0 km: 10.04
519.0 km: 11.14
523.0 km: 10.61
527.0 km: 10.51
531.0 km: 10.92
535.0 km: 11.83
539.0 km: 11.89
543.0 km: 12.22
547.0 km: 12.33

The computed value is 2.4 km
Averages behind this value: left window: 9.49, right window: 10.6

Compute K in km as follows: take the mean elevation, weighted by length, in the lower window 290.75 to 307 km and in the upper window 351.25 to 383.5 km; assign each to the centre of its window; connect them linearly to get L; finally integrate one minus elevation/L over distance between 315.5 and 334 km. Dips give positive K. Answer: 5.7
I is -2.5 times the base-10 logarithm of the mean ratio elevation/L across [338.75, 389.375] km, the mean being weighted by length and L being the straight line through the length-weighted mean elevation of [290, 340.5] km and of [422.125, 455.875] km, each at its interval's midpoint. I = -0.15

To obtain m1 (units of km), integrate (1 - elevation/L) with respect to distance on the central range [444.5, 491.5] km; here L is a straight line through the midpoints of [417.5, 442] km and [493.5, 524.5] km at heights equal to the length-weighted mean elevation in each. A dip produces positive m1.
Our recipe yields 2.1 km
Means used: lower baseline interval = 9.3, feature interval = 9.26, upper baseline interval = 10.1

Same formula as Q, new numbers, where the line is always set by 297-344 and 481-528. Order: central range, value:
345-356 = -2.8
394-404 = -1.2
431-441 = -0.5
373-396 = -2.3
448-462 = 1.6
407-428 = -0.8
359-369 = -1.4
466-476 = 0.1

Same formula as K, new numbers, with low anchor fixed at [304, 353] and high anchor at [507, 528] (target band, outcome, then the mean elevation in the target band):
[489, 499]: 0.4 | 9.61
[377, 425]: -2.8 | 9.31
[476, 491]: 0.1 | 9.87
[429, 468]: 1.5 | 9.08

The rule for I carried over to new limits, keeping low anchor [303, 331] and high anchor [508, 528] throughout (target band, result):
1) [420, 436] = -0.06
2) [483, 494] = 0.01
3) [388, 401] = -0.17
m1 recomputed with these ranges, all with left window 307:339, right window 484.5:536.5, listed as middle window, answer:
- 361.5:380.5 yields -3.7 km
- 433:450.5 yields -0.6 km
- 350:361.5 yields -3.3 km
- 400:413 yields -2.0 km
